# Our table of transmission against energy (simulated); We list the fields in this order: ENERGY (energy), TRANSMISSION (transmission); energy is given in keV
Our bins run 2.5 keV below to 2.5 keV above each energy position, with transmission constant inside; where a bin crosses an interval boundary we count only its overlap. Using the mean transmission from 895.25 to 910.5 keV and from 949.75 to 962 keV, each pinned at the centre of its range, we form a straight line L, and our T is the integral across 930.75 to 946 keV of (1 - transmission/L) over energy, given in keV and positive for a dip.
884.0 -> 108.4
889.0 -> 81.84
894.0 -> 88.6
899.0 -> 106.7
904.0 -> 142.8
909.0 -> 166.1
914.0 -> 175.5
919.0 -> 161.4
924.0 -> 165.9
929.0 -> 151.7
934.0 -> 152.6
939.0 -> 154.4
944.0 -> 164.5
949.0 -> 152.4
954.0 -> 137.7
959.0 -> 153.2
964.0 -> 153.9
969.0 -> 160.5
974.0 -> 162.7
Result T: -1.6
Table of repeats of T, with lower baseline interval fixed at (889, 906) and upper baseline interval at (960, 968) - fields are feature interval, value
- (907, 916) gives -4.1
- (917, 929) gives -3.4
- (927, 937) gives -1.5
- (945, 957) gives -0.2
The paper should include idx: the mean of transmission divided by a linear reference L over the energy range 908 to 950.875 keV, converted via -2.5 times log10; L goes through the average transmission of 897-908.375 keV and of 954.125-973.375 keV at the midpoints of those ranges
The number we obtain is -0.13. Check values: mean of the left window 132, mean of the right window 154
